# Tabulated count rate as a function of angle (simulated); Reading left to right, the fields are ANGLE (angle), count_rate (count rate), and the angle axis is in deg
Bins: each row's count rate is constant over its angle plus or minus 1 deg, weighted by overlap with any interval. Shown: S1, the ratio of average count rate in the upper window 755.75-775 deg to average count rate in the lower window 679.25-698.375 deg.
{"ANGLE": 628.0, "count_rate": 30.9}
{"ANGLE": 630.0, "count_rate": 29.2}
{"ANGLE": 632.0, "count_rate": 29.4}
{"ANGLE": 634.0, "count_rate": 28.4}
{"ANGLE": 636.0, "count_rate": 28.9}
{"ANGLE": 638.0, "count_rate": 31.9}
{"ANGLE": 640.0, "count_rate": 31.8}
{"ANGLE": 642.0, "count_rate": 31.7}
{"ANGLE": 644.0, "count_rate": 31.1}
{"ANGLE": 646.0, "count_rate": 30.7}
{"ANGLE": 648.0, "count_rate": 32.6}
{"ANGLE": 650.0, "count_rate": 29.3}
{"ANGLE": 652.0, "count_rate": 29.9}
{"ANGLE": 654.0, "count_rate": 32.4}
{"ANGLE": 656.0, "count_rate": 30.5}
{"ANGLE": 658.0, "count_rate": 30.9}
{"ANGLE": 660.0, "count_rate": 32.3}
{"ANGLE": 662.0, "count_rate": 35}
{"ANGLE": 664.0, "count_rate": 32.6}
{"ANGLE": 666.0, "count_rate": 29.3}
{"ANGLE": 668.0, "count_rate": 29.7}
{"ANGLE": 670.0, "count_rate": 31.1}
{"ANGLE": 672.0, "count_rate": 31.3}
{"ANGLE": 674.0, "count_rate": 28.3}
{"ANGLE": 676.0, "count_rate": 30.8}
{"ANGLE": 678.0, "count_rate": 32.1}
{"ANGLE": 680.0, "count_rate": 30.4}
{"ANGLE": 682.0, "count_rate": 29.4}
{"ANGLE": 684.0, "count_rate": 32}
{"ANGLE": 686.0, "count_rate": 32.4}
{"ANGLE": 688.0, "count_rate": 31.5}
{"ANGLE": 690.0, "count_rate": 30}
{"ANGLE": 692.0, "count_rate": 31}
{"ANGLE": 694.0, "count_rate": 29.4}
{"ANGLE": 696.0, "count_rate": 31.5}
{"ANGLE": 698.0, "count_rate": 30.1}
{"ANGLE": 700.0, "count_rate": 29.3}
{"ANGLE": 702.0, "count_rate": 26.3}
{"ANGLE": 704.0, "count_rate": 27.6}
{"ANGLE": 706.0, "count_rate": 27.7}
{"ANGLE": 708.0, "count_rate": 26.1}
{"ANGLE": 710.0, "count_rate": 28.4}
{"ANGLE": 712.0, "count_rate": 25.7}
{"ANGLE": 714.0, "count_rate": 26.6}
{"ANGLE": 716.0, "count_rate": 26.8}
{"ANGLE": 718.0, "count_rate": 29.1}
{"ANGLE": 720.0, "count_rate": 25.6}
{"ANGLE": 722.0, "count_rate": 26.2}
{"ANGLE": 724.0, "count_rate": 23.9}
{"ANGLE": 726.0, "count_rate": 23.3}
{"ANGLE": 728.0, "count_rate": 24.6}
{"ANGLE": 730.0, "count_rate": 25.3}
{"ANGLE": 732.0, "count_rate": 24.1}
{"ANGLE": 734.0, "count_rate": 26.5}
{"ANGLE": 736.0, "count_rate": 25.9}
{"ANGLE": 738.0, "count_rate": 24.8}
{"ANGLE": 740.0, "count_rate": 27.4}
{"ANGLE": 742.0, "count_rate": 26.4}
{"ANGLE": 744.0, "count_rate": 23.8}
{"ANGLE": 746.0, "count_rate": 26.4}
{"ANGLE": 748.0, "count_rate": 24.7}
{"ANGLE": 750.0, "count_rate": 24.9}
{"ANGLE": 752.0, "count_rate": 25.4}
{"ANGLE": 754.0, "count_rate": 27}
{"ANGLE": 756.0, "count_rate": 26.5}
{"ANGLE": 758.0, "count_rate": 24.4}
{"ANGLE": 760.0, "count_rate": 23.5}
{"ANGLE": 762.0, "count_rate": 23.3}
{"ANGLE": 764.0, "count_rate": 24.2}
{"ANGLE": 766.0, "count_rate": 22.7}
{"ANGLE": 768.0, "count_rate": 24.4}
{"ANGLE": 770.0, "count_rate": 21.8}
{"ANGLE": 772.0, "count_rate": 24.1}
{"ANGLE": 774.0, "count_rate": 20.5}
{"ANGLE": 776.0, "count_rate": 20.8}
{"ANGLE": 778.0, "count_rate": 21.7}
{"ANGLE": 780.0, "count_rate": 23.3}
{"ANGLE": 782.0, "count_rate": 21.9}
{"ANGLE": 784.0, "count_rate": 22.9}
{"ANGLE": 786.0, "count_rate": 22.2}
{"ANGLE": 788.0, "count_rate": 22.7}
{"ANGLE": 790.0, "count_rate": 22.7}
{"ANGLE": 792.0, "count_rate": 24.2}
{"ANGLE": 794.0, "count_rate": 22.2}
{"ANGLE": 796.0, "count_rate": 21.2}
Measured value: 0.76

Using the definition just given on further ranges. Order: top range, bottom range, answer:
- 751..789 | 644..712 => 0.77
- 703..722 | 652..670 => 0.86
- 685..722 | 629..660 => 0.93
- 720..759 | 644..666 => 0.80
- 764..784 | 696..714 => 0.81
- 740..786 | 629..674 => 0.77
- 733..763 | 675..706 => 0.84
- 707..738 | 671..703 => 0.85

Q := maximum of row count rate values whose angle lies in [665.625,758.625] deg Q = 32.4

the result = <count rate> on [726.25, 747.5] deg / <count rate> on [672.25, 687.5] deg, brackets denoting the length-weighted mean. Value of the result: 0.8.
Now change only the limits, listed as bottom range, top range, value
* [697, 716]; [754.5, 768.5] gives 0.88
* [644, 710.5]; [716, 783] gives 0.81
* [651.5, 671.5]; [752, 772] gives 0.77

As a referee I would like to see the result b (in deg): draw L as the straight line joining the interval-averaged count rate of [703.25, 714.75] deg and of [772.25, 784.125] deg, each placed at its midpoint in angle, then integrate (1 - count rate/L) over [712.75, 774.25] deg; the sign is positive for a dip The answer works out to -1.5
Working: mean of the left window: 27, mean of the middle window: 25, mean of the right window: 21.9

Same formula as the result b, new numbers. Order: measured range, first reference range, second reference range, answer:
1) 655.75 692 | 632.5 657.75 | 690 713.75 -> -1.8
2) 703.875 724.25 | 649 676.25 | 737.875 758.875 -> 0.7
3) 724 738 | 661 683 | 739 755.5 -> 1.0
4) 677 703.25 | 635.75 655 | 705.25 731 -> -2.2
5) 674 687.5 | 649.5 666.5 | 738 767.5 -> -0.5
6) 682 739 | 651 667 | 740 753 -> 0.9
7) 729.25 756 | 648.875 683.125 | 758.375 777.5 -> -0.9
